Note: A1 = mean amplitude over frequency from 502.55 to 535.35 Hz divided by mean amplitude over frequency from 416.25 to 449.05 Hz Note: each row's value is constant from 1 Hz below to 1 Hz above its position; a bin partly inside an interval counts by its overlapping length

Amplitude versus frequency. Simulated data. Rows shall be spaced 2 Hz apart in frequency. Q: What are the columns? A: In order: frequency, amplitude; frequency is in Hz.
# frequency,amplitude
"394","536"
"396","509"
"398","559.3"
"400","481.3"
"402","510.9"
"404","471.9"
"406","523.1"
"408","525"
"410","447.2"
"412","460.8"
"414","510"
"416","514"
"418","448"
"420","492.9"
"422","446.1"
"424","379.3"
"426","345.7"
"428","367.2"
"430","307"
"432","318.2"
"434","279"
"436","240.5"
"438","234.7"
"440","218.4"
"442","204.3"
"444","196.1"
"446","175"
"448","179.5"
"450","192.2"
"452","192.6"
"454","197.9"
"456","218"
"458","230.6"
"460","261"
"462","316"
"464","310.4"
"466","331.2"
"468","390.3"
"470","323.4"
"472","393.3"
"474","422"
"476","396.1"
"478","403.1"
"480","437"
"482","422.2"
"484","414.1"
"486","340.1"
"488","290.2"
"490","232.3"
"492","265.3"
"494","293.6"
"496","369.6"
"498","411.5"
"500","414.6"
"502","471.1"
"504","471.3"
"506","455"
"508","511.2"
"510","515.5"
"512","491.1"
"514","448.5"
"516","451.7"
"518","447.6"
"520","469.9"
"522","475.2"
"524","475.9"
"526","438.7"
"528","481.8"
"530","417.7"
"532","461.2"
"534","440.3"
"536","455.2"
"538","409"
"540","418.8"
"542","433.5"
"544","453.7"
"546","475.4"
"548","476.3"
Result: 1.5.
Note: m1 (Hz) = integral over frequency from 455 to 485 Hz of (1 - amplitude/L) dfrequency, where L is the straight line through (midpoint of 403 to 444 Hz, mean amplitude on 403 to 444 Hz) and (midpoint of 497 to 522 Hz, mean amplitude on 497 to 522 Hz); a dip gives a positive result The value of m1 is 5.4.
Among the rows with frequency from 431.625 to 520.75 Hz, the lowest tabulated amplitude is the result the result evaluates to 175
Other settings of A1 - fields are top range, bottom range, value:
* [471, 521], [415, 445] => 1.23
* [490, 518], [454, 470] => 1.46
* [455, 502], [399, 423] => 0.71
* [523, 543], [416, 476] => 1.47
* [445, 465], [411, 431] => 0.53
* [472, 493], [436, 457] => 1.79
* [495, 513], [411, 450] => 1.39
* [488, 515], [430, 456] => 1.83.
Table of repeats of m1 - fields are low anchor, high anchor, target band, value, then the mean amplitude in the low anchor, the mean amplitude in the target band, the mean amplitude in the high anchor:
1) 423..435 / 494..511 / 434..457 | 9.6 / 333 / 208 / 443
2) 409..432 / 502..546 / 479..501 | 4.6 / 424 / 354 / 459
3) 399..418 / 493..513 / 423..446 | 9.7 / 491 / 276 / 440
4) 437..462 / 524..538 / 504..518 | -3.1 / 213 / 476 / 448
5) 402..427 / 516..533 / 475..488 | 1.9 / 466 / 393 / 458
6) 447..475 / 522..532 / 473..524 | -4.4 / 283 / 414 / 456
